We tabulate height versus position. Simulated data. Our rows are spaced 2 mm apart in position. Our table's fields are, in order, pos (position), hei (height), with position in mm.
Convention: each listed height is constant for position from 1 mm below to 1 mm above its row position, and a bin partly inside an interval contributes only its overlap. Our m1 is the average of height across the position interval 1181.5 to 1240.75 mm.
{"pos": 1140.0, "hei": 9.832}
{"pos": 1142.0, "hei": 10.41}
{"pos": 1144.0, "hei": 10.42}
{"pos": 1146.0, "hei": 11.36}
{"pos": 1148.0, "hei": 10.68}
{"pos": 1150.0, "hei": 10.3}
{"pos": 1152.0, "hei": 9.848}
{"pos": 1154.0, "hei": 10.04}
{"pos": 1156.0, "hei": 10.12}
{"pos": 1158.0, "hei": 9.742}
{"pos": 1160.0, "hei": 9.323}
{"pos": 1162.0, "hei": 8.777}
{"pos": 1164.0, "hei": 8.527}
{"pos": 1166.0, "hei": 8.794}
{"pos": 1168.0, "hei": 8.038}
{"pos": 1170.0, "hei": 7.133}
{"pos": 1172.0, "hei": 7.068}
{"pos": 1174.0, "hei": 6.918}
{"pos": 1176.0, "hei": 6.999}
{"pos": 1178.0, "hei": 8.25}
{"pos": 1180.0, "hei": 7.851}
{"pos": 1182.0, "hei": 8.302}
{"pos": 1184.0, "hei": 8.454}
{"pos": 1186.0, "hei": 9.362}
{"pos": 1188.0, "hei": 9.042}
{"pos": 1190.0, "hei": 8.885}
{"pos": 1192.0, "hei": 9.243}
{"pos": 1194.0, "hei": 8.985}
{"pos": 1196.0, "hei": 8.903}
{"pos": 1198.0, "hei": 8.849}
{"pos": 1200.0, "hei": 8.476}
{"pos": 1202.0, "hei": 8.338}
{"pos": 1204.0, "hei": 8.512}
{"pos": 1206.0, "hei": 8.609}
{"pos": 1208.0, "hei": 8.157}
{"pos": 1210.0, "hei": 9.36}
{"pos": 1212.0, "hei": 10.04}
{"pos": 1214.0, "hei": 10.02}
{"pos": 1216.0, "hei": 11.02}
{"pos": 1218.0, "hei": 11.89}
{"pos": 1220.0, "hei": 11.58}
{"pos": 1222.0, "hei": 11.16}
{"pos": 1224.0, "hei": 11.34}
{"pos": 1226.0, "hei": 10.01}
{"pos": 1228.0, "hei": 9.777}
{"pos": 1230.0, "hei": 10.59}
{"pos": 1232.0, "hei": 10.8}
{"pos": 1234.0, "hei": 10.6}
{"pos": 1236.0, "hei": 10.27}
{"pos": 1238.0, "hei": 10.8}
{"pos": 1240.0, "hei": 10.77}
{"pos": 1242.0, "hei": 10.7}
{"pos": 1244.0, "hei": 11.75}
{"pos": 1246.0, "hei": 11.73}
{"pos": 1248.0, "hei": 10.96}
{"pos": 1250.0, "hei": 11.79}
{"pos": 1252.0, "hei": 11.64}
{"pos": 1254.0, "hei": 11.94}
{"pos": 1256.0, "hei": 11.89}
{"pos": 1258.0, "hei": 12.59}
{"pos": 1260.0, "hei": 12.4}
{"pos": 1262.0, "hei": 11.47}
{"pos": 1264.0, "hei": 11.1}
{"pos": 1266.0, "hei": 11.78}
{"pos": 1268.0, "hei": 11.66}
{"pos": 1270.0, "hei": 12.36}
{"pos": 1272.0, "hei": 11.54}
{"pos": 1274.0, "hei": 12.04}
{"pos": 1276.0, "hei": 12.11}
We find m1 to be 9.75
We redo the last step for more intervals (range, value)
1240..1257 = 11.5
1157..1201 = 8.45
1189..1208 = 8.72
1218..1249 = 10.9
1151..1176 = 8.63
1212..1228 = 10.9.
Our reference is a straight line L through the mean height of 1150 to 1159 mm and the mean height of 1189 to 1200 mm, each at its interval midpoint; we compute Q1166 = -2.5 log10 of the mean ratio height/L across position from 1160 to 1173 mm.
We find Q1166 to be 0.19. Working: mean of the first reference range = 9.98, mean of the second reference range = 8.93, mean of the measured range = 8.15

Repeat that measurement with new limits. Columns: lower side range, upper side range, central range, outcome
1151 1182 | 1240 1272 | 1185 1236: 0.04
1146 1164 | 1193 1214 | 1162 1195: 0.14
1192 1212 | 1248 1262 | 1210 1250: -0.04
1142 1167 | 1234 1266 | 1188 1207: 0.20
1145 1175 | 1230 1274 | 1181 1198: 0.11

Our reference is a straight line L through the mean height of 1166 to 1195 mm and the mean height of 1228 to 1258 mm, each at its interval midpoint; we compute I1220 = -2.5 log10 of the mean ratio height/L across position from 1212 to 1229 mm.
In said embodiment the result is -0.07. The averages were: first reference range 8.2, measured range 10.8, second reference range 11.2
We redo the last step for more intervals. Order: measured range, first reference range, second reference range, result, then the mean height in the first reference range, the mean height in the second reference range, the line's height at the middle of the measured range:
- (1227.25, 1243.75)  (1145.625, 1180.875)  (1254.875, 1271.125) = 0.046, 8.84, 11.9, 11.1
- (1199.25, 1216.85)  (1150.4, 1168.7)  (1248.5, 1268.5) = 0.152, 9.3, 11.8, 10.5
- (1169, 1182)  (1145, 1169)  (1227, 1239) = 0.303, 9.63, 10.5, 9.83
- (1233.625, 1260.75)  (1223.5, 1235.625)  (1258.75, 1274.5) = -0.030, 10.5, 11.8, 11.1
